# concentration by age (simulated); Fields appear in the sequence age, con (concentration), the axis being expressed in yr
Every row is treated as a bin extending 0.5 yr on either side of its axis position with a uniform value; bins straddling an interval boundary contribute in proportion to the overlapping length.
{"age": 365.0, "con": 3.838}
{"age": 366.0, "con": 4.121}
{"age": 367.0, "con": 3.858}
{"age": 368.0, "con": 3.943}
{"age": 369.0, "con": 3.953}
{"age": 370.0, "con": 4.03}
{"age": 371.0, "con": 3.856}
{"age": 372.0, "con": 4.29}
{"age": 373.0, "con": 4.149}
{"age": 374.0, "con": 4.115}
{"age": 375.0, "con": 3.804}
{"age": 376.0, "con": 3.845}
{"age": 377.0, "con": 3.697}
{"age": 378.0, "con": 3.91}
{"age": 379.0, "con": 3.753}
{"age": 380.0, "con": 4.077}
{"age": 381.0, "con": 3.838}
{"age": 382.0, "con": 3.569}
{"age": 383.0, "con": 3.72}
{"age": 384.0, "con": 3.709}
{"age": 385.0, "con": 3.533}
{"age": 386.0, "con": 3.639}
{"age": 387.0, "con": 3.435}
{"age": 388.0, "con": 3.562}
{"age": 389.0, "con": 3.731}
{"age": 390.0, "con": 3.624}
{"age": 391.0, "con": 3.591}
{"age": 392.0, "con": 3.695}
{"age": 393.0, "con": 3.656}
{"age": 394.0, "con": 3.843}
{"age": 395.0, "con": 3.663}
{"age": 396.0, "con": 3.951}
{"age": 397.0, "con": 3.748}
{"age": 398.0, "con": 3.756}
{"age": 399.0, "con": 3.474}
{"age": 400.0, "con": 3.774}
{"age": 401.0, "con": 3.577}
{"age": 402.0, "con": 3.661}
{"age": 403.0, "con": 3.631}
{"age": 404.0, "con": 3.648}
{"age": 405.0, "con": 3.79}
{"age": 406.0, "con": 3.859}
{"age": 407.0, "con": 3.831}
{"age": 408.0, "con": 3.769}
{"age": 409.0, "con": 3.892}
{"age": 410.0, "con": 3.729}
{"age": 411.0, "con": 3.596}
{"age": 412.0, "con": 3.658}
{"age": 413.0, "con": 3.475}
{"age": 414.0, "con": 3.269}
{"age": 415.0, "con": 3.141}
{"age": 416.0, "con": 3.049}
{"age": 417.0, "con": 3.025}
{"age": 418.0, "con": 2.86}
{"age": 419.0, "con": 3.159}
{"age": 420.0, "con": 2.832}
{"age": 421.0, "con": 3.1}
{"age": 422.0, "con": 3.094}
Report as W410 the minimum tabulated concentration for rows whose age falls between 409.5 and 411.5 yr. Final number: 3.596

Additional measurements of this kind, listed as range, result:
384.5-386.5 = 3.533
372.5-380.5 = 3.697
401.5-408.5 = 3.631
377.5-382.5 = 3.569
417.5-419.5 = 2.86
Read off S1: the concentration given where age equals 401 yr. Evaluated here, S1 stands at 3.577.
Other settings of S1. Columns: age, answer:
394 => 3.843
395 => 3.663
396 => 3.951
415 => 3.141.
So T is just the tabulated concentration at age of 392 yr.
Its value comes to 3.695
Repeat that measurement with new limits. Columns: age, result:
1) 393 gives 3.656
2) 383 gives 3.72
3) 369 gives 3.953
